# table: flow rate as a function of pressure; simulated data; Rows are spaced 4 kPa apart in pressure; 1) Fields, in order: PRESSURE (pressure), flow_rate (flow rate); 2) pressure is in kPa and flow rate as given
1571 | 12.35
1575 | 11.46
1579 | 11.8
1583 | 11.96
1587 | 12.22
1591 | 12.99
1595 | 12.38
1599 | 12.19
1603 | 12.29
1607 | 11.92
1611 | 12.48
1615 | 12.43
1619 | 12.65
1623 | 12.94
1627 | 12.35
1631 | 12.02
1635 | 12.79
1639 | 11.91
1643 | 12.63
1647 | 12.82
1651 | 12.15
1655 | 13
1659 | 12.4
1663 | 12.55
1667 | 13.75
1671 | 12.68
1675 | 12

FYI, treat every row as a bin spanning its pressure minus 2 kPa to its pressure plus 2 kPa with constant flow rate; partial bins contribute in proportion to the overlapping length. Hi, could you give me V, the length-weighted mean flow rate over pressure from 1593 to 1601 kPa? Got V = 12.3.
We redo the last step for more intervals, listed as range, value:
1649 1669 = 12.8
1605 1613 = 12.2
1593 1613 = 12.3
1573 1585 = 11.7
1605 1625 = 12.5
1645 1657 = 12.7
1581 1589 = 12.1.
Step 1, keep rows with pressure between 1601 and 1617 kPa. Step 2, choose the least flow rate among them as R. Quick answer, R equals 11.92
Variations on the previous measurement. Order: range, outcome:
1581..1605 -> 11.96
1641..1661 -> 12.15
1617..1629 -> 12.35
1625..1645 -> 11.91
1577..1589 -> 11.8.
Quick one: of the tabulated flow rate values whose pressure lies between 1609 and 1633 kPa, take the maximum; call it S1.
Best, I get 12.94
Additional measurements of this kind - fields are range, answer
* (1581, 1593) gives 12.99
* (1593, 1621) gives 12.65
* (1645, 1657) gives 13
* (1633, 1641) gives 12.79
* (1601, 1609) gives 12.29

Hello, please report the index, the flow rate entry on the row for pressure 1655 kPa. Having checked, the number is 13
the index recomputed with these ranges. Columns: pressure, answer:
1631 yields 12.02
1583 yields 11.96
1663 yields 12.55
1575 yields 11.46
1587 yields 12.22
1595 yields 12.38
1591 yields 12.99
